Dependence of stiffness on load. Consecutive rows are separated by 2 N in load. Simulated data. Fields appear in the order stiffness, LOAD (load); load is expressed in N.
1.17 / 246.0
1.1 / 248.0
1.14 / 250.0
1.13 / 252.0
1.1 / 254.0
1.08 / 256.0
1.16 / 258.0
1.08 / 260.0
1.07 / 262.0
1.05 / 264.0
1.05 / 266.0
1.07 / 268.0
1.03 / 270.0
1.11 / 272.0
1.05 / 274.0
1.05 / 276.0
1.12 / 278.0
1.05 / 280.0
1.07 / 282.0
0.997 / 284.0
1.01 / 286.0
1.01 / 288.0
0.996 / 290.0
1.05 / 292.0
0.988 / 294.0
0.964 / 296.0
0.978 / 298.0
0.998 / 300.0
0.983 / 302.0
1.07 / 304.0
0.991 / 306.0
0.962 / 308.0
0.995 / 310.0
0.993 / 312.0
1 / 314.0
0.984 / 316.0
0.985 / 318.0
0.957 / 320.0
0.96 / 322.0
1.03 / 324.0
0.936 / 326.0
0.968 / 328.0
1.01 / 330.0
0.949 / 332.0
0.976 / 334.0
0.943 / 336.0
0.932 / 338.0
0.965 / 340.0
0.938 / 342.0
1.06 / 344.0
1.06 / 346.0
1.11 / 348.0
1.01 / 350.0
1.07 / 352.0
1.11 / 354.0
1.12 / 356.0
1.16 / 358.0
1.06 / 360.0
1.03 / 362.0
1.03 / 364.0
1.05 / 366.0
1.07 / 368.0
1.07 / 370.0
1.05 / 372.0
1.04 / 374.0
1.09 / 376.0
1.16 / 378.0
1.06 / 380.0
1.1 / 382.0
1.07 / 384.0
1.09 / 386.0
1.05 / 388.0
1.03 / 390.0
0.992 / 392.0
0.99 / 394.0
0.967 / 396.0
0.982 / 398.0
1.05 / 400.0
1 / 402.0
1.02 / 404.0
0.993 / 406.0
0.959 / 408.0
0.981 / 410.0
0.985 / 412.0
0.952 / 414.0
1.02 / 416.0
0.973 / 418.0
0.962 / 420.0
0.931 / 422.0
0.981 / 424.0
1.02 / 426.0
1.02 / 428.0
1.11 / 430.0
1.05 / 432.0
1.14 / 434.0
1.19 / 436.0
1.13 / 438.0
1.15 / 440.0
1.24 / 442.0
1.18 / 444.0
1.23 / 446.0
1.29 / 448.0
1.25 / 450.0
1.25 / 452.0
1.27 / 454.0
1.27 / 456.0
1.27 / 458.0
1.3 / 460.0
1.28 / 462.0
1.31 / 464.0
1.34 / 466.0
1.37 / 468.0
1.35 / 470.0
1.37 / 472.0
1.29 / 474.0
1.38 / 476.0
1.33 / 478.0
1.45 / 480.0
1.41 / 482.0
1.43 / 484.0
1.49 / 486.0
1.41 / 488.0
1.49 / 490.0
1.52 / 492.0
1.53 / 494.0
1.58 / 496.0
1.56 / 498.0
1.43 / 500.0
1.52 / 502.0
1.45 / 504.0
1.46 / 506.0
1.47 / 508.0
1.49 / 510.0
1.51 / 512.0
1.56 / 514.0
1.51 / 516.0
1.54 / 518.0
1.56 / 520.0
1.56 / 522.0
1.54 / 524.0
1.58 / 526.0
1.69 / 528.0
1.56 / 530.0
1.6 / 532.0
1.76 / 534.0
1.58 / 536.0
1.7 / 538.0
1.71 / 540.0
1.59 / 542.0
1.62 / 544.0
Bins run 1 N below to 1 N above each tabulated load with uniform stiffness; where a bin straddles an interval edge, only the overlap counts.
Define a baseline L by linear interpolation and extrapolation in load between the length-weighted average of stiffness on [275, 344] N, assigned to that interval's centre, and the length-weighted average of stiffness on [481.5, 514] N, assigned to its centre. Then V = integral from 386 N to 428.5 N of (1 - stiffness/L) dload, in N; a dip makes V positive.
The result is 8.7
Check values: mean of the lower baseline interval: 0.995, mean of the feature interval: 0.995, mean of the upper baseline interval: 1.49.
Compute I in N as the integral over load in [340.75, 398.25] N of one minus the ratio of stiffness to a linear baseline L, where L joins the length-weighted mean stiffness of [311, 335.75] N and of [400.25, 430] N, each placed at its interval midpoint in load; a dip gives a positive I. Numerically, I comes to -4.19 N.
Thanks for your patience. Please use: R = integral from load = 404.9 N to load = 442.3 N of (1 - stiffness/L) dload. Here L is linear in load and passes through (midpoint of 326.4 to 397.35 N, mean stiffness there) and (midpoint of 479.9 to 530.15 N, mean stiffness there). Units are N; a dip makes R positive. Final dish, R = 6.20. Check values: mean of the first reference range 1.04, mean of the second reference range 1.51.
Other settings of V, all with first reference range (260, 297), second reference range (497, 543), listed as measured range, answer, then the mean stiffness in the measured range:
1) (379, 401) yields 4.2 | 1.03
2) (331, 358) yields 3.7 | 1.02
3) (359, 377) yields 2.6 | 1.05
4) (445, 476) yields 2.9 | 1.3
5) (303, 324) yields 2.4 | 0.992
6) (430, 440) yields 1.8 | 1.13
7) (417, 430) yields 3.5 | 0.991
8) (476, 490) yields 0.6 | 1.42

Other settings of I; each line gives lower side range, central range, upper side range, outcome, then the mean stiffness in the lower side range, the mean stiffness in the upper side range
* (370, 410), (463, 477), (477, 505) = 0.37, 1.04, 1.47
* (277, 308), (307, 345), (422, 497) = 3.33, 1.02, 1.28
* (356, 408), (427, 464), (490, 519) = 2.41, 1.05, 1.51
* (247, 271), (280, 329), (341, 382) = 3.79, 1.09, 1.07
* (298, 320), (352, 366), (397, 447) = -0.87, 0.993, 1.05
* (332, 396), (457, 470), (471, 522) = 0.48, 1.05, 1.47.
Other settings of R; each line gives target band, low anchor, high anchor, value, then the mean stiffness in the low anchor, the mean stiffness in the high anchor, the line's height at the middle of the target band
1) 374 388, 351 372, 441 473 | 0.4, 1.08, 1.29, 1.12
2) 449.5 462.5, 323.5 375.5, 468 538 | 0.8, 1.03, 1.5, 1.36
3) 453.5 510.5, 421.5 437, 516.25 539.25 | -2.4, 1.06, 1.6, 1.35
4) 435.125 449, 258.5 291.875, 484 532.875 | 1.9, 1.05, 1.52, 1.39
